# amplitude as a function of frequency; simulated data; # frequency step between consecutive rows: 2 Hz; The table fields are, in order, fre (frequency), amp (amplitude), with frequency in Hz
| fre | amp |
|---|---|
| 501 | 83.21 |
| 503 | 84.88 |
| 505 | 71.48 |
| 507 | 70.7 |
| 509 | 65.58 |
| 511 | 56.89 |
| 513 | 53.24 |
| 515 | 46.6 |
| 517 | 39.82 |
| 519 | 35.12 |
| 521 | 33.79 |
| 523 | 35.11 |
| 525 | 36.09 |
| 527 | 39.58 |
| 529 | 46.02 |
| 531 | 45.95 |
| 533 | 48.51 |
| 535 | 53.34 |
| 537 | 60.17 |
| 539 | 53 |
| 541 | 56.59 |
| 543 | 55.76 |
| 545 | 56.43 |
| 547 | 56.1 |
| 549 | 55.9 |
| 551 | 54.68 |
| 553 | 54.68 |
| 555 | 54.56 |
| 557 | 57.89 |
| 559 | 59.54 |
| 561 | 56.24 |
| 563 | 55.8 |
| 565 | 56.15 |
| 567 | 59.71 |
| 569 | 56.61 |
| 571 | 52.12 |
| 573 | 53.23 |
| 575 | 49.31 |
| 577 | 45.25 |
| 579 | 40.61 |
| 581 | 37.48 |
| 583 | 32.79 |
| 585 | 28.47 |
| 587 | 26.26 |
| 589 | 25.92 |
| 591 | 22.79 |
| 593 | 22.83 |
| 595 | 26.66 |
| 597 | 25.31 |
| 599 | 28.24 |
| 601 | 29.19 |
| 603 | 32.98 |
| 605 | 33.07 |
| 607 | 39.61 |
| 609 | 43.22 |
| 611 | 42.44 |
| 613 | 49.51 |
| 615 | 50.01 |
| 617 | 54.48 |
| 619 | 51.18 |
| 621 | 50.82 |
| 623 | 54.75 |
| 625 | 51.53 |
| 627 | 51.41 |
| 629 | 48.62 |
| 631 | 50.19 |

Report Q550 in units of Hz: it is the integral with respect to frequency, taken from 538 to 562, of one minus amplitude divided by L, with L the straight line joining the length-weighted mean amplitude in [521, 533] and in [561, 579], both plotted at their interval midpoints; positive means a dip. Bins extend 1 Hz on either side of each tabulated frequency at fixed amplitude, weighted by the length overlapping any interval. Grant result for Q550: -4.5 Hz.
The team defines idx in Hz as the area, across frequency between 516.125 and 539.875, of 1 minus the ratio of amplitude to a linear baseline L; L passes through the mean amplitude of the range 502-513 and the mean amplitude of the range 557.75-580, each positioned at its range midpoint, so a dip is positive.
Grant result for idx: 7.22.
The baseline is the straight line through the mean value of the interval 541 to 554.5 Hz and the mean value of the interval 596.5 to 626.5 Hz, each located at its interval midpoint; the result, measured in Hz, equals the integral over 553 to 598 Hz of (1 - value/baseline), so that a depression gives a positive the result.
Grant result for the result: 6.64 Hz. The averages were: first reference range 55.6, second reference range 42.9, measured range 43.2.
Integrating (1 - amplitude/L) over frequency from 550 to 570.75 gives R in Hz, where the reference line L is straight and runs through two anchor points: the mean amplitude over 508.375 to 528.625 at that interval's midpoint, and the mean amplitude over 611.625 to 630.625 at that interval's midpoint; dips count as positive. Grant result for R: -4.3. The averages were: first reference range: 43.8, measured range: 56.4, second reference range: 51.2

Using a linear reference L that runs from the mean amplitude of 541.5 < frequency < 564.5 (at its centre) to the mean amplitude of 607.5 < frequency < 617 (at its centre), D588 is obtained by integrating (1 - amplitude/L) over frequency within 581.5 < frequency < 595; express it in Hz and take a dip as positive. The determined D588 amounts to 6.3 Hz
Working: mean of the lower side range 56.2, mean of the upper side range 46.8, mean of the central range 26.9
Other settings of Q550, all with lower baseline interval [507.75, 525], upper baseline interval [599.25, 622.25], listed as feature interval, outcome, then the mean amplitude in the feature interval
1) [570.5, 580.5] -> -0.78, 47.4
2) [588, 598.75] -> 4.57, 24.9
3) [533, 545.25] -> -2.81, 55.2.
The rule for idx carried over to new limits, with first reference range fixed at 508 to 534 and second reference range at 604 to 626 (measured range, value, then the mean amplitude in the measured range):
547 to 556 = -1.9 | 55.1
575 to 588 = 2.8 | 36.2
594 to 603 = 3.6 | 28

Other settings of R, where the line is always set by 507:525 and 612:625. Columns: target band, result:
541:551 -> -1.63 Hz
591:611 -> 7.69 Hz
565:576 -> -1.12 Hz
